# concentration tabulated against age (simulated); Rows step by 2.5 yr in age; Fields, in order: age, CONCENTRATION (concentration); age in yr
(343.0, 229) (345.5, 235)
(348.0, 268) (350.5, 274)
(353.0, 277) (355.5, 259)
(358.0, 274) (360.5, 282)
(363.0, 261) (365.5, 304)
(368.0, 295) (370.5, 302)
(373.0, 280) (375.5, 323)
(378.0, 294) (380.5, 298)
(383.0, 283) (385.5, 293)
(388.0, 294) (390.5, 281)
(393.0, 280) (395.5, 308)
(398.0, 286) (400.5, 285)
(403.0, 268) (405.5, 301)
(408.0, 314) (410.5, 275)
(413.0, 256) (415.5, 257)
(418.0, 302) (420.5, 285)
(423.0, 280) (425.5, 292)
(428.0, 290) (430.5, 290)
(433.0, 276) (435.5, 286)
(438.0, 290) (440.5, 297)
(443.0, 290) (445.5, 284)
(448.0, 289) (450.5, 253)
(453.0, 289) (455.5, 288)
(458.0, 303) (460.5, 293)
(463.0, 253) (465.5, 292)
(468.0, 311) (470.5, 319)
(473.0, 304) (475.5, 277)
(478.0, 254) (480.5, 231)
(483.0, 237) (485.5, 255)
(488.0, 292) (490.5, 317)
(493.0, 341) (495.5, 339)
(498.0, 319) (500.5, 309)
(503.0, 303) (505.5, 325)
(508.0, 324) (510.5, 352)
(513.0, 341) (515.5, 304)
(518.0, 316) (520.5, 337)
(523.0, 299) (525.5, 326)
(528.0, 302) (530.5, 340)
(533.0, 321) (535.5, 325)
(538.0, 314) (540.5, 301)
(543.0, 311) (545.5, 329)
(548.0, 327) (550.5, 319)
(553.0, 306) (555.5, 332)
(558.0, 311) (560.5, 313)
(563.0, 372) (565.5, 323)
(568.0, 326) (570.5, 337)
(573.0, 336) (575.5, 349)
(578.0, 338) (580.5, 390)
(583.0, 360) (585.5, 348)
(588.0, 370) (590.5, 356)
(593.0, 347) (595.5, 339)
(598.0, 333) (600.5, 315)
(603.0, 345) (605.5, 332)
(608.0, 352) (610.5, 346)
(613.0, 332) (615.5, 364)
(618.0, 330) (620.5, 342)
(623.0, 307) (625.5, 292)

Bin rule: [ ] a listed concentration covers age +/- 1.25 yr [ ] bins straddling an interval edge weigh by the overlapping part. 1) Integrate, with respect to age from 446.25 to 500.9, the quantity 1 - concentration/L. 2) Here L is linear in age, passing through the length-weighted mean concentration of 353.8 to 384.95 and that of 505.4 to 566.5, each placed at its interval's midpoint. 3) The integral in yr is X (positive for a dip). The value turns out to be 3.67 yr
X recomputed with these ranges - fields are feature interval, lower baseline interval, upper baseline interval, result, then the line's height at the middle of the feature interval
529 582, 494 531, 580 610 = 1.0 yr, 336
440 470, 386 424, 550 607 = 1.3 yr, 301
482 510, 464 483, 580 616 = -1.4 yr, 293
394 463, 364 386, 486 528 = 4.6 yr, 306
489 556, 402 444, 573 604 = 0.4 yr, 323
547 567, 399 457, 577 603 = 0.6 yr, 336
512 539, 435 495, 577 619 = -0.6 yr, 314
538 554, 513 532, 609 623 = 0.4 yr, 324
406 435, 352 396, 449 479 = 0.3 yr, 287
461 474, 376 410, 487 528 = 0.6 yr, 311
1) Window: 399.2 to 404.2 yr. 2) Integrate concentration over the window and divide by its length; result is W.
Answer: 277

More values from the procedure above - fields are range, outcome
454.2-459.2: 295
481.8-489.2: 261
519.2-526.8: 321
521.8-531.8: 317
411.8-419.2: 272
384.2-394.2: 287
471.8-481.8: 266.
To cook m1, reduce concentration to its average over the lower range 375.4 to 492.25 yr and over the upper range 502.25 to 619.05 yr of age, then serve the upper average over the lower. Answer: 1.2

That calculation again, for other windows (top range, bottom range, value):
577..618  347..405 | 1.22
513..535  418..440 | 1.11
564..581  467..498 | 1.17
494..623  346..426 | 1.16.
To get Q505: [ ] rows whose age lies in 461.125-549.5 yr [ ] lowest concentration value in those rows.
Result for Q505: 231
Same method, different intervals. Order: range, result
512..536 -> 299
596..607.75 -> 315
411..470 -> 253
